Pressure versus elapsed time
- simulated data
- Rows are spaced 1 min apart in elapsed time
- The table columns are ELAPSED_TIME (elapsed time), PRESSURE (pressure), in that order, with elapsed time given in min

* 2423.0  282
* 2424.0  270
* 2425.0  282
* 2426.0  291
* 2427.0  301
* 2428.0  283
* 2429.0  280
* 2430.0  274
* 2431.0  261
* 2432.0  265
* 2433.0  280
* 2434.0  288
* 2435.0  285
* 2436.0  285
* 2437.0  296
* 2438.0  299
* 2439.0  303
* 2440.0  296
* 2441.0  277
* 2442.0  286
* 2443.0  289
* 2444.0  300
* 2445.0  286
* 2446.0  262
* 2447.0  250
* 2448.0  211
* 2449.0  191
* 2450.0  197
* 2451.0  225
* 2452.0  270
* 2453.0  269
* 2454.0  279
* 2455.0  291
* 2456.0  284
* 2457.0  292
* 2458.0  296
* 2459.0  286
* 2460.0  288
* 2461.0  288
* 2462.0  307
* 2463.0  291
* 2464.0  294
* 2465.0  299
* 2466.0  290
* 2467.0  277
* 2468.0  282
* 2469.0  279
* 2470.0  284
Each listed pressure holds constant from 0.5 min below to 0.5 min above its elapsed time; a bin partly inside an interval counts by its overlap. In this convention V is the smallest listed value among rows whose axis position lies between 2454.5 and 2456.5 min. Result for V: 284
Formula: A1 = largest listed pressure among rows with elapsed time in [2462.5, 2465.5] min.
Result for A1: 299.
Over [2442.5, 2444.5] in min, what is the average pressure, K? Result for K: 294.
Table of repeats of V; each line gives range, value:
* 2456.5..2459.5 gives 286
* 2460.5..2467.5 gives 277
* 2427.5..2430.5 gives 274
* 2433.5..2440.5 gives 285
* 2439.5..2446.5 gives 262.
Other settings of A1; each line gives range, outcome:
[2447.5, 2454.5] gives 279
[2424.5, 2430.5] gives 301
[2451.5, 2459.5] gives 296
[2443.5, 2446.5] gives 300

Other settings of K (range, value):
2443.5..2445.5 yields 293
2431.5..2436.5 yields 281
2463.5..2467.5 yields 290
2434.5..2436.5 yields 285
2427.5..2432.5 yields 273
